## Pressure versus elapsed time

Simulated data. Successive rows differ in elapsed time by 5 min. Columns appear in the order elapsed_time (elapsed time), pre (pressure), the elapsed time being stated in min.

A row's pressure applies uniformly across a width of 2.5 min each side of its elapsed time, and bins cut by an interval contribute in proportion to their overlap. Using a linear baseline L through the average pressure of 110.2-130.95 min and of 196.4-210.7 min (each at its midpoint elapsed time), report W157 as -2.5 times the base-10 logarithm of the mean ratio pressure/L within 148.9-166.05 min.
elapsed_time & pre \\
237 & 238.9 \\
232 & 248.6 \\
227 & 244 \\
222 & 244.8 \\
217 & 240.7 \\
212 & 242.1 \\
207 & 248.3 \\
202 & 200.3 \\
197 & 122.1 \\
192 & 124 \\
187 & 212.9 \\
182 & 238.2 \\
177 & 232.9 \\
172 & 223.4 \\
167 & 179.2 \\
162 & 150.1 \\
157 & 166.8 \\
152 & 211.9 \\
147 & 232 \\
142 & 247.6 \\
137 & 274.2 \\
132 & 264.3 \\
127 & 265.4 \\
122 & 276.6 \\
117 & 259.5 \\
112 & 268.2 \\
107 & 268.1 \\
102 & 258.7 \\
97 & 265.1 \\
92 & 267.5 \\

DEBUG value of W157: 0.32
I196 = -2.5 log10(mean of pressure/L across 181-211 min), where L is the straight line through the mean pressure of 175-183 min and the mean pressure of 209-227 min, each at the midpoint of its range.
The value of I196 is 0.24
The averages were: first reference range 235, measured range 191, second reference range 243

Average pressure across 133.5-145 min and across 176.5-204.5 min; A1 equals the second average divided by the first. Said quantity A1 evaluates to 0.71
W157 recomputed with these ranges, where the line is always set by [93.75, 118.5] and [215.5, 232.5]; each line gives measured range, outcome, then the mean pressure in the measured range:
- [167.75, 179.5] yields 0.15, 221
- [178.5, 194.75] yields 0.28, 193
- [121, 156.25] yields 0.05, 248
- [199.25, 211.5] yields 0.10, 225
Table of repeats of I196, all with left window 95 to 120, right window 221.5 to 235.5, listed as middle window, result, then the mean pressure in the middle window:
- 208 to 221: 0.02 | 243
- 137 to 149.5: 0.05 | 247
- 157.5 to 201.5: 0.34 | 185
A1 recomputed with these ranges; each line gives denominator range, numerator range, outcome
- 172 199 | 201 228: 1.25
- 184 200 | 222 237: 1.56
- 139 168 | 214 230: 1.22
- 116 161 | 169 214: 0.85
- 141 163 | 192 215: 0.97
